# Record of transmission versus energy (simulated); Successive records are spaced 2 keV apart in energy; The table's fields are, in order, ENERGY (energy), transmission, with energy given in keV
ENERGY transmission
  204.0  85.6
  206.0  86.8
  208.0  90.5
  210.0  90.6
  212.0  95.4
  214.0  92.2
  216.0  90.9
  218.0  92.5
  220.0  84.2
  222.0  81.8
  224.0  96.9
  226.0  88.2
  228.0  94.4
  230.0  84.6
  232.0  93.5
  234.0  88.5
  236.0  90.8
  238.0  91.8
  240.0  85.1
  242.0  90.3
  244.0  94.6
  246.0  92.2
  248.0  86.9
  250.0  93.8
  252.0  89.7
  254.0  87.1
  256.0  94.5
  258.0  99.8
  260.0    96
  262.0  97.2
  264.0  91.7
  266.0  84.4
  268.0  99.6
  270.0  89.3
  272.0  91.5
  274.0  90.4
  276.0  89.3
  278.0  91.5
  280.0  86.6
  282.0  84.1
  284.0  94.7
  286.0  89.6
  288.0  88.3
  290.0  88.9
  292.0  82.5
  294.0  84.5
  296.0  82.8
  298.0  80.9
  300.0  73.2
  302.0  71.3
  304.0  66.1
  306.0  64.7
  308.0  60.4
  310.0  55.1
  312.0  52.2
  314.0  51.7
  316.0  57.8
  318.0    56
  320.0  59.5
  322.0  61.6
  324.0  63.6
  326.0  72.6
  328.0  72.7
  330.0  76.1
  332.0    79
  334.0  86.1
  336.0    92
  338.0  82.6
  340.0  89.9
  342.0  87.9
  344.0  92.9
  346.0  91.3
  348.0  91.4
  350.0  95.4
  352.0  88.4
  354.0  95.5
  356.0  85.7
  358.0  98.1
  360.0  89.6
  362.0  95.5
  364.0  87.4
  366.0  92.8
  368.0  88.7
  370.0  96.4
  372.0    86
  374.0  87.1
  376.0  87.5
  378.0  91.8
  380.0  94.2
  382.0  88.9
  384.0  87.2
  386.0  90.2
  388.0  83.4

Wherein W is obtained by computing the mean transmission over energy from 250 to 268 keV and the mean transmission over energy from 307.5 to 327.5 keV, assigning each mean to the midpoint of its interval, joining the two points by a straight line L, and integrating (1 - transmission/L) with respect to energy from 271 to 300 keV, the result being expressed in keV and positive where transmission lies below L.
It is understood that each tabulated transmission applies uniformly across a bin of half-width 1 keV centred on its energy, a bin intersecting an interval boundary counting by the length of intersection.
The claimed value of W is -3.5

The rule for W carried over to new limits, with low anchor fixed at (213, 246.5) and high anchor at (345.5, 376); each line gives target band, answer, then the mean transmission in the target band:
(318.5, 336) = 3.6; 72.1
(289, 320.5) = 7.8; 68.1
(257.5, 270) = -0.5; 94.1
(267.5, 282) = 0.0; 90.4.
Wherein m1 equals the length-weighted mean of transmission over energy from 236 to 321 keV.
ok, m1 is 82.4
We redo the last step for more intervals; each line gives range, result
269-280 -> 90.1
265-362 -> 80.6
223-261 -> 91.5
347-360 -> 92.2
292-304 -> 77.8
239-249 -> 89.8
